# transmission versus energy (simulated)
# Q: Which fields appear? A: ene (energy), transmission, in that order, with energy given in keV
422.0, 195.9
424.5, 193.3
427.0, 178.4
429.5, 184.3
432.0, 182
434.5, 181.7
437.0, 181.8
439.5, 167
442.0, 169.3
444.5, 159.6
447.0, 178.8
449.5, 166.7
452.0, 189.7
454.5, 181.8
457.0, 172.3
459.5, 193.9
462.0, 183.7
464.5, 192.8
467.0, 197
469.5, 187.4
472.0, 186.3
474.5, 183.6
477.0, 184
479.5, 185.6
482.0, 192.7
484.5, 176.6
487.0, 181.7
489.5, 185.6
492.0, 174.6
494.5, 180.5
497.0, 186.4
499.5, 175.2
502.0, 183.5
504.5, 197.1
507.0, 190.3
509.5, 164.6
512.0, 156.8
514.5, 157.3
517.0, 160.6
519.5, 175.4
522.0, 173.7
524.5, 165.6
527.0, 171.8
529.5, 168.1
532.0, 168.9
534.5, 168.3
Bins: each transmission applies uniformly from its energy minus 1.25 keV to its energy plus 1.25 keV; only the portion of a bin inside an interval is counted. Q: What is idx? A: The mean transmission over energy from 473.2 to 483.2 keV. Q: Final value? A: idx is 186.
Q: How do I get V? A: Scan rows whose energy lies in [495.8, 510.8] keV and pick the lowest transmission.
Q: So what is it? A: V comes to 164.6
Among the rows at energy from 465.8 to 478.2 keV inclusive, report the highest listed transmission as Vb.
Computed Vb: 197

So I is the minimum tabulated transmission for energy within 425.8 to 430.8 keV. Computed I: 178.4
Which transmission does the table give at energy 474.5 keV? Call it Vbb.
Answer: 183.6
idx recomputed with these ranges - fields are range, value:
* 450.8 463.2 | 184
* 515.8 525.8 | 169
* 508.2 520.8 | 163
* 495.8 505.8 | 186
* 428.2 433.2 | 183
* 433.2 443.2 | 175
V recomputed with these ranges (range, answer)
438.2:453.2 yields 159.6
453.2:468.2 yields 172.3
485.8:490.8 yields 181.7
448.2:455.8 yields 166.7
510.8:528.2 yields 156.8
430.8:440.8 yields 167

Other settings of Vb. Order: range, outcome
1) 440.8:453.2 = 189.7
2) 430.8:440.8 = 182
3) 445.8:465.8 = 193.9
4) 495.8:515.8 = 197.1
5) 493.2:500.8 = 186.4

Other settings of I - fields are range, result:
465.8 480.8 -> 183.6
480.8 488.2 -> 176.6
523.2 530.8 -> 165.6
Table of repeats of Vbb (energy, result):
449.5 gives 166.7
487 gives 181.7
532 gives 168.9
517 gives 160.6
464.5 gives 192.8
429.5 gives 184.3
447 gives 178.8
